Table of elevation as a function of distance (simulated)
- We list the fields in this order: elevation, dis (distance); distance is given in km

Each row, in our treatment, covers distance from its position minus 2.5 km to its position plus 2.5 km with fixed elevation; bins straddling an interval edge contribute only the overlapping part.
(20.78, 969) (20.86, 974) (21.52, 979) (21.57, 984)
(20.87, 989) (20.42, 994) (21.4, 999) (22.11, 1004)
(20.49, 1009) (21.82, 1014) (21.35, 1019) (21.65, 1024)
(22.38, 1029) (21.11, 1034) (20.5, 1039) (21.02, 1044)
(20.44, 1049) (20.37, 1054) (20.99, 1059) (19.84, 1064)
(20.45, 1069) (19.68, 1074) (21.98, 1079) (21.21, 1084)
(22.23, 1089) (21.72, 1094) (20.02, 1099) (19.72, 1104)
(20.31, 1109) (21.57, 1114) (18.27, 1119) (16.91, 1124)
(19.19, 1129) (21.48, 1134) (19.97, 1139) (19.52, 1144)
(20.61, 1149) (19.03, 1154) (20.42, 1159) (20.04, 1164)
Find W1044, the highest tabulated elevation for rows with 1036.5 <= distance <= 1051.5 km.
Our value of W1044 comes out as 21.02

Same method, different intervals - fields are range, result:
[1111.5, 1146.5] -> 21.57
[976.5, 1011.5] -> 22.11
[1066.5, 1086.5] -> 21.98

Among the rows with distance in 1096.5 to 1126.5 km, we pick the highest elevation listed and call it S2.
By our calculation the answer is 21.57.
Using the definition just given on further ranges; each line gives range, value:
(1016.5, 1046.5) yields 22.38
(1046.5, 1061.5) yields 20.99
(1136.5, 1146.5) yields 19.97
